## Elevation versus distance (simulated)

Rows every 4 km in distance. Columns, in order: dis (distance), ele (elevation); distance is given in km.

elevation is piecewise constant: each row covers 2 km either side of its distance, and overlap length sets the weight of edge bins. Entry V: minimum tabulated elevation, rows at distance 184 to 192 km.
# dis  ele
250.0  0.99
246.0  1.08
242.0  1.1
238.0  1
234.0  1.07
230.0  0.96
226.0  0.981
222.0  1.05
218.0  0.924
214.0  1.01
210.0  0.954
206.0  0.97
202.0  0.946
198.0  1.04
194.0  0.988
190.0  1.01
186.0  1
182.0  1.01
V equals 1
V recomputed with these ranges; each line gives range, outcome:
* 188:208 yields 0.946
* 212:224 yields 0.924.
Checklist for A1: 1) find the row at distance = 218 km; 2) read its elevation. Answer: 0.924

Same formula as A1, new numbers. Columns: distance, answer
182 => 1.01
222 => 1.05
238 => 1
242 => 1.1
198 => 1.04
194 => 0.988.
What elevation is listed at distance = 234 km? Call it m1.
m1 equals 1.07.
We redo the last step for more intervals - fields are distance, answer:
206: 0.97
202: 0.946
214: 1.01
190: 1.01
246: 1.08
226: 0.981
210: 0.954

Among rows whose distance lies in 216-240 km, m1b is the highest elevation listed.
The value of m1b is 1.07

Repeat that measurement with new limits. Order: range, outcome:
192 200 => 1.04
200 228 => 1.05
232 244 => 1.1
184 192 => 1.01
